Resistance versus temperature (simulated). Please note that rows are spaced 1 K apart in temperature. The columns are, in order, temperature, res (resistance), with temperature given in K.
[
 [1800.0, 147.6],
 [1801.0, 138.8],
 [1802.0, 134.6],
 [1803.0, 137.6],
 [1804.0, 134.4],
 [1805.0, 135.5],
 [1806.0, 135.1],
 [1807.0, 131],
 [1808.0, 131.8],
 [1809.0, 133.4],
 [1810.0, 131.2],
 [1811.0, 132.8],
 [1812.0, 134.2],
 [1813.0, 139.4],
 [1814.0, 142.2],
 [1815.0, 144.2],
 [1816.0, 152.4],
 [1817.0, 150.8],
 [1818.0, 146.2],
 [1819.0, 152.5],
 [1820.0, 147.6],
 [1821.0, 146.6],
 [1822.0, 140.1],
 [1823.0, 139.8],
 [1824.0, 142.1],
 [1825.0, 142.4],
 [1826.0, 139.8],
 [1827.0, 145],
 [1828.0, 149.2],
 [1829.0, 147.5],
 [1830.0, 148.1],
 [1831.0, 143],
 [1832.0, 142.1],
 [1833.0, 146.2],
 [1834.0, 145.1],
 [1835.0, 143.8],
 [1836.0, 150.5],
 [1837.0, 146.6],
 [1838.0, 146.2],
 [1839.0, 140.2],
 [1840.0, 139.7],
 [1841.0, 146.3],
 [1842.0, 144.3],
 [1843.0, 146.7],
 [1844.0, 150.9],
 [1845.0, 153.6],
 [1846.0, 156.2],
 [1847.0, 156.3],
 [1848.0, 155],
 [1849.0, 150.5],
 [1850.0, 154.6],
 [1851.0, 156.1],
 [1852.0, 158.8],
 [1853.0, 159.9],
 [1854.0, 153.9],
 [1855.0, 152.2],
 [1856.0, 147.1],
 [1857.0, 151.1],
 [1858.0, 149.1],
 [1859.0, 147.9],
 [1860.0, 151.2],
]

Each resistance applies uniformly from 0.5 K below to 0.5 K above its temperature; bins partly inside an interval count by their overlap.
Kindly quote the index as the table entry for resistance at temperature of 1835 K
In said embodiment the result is 143.8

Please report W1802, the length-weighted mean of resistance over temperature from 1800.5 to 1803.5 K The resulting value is 137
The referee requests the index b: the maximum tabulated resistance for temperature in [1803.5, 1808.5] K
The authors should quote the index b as 135.5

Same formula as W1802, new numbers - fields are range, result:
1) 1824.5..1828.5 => 144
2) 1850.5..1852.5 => 157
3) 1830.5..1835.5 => 144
